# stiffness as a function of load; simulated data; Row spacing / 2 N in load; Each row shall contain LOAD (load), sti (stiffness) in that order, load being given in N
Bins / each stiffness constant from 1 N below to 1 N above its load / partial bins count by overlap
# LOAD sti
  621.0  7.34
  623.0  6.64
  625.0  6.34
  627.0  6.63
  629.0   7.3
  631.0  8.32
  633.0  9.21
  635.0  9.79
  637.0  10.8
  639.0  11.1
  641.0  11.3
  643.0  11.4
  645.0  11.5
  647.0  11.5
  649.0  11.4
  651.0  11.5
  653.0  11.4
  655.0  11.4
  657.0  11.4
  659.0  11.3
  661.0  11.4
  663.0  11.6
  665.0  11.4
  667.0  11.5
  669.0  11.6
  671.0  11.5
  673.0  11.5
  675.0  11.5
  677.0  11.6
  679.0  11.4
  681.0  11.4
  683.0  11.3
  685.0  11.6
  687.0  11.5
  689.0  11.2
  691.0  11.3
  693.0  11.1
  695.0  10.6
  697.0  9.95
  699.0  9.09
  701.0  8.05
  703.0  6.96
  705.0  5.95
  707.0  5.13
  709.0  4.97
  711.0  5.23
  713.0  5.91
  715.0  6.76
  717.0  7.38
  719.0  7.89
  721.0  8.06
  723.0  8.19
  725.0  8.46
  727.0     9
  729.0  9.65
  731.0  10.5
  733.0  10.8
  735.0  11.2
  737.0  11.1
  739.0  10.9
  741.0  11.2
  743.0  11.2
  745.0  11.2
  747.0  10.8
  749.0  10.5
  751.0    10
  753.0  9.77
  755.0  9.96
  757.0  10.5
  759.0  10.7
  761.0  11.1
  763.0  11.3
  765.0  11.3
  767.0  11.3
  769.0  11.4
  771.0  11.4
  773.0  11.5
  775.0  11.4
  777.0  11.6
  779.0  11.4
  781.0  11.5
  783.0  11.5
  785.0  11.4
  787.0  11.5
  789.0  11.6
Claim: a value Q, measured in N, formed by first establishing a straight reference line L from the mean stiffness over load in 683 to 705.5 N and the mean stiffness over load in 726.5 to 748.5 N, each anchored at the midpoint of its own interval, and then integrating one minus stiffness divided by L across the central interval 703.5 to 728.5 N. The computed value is 8.2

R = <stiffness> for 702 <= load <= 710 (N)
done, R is 5.75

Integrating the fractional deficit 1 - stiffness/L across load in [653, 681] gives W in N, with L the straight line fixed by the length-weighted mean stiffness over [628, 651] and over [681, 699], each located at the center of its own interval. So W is -2.0 N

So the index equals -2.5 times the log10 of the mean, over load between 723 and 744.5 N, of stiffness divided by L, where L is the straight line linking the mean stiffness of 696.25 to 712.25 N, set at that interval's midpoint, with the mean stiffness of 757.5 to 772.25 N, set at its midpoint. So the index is -0.15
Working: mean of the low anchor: 6.85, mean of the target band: 10.3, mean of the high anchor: 11.2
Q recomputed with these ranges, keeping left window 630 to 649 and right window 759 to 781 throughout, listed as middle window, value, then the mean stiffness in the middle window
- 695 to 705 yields 2.3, 8.46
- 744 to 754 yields 0.7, 10.5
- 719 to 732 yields 2.6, 8.89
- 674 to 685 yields -0.6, 11.5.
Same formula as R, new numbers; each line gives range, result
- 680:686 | 11.4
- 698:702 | 8.57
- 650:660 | 11.4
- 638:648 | 11.4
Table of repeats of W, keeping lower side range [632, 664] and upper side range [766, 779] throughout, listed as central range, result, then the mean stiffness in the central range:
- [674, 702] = 1.0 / 10.8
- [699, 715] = 7.1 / 6.27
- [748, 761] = 1.2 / 10.3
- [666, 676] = -0.3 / 11.5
